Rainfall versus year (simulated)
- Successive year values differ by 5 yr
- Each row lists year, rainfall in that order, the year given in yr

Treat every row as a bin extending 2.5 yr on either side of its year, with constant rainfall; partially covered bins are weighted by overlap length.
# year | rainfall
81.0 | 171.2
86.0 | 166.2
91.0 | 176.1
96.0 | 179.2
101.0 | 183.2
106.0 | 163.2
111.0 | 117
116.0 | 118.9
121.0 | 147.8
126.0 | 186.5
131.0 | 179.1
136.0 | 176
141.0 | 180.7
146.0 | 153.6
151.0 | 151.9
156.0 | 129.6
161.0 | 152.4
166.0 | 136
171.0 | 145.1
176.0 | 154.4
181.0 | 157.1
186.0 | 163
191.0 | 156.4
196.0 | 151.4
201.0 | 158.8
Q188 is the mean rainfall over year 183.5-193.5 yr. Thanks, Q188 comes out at 160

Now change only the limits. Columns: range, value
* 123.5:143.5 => 181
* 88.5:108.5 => 175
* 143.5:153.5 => 153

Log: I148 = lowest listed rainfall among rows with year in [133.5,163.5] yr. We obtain 129.6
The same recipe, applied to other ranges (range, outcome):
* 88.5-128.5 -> 117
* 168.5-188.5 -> 145.1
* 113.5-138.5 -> 118.9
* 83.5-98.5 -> 166.2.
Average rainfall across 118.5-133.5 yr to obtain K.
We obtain 171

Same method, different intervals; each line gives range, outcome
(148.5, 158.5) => 141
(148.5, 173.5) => 143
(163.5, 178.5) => 145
